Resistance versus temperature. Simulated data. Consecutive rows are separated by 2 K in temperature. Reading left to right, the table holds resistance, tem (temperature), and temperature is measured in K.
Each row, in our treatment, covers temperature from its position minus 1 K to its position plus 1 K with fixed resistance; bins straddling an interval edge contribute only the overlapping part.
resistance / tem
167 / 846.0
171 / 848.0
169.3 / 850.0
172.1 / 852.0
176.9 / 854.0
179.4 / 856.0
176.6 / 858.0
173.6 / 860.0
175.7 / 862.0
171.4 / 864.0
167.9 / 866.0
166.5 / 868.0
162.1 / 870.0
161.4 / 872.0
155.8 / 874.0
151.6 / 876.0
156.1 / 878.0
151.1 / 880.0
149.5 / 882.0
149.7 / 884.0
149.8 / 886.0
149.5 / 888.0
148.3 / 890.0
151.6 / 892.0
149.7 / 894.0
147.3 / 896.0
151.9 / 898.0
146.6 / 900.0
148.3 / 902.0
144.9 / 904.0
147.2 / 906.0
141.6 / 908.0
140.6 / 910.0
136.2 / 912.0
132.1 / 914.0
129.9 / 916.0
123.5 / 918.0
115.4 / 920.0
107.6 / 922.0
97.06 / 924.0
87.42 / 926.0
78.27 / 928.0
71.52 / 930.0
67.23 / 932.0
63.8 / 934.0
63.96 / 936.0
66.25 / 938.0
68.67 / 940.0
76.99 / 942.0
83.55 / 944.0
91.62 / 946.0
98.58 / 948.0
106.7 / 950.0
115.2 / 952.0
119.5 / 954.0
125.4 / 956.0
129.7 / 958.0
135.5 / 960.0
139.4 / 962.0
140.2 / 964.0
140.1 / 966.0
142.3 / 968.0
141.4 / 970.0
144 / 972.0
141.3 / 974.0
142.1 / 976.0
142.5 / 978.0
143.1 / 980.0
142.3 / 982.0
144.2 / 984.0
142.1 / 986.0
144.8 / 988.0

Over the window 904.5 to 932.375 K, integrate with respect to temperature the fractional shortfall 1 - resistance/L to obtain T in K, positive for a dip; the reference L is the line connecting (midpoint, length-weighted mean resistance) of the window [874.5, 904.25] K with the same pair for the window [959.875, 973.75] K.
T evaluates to 6.19 K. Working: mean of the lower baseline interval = 150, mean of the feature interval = 114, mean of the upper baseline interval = 141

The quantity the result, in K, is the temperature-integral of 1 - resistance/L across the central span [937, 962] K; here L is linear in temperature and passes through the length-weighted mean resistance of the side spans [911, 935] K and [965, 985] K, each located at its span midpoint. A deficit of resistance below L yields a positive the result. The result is 4.1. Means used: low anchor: 101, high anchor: 142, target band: 103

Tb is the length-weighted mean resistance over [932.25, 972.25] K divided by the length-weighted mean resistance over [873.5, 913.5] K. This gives 0.73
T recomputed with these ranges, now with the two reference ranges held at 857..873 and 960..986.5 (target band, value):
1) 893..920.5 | 3.2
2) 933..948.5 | 7.6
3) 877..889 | 1.0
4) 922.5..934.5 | 5.8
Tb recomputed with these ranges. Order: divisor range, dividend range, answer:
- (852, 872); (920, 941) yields 0.46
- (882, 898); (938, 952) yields 0.59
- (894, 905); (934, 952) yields 0.56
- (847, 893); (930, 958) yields 0.55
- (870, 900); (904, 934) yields 0.74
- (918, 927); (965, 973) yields 1.36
